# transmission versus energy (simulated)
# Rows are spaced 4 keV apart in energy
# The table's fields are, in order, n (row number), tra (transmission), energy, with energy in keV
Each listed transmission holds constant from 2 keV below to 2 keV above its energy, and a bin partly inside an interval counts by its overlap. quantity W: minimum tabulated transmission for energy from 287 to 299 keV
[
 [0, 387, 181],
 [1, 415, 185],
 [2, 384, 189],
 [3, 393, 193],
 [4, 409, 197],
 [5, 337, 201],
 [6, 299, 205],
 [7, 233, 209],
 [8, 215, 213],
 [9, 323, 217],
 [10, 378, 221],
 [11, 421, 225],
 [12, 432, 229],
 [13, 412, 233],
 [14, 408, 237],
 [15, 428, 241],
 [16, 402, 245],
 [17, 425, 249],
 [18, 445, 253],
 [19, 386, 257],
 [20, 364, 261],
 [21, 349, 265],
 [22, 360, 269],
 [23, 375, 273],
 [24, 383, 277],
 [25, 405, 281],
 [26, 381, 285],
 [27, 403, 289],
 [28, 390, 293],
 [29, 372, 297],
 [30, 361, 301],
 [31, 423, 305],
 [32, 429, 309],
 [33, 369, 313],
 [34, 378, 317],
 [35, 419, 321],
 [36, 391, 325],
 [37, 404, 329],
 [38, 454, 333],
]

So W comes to 372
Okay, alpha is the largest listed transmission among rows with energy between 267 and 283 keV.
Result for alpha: 405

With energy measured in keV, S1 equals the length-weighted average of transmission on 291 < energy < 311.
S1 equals 395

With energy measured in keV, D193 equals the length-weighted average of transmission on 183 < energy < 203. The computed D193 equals 388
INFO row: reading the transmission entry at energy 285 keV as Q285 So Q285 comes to 381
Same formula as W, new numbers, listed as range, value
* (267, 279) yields 360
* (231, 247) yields 402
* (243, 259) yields 386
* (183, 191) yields 384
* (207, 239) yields 215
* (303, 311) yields 423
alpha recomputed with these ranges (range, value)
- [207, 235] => 432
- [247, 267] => 445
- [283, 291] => 403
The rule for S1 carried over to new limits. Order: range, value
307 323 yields 399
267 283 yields 381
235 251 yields 416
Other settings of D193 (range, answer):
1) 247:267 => 394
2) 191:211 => 334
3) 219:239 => 410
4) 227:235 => 422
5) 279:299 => 390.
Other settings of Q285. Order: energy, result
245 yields 402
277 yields 383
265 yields 349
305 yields 423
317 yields 378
